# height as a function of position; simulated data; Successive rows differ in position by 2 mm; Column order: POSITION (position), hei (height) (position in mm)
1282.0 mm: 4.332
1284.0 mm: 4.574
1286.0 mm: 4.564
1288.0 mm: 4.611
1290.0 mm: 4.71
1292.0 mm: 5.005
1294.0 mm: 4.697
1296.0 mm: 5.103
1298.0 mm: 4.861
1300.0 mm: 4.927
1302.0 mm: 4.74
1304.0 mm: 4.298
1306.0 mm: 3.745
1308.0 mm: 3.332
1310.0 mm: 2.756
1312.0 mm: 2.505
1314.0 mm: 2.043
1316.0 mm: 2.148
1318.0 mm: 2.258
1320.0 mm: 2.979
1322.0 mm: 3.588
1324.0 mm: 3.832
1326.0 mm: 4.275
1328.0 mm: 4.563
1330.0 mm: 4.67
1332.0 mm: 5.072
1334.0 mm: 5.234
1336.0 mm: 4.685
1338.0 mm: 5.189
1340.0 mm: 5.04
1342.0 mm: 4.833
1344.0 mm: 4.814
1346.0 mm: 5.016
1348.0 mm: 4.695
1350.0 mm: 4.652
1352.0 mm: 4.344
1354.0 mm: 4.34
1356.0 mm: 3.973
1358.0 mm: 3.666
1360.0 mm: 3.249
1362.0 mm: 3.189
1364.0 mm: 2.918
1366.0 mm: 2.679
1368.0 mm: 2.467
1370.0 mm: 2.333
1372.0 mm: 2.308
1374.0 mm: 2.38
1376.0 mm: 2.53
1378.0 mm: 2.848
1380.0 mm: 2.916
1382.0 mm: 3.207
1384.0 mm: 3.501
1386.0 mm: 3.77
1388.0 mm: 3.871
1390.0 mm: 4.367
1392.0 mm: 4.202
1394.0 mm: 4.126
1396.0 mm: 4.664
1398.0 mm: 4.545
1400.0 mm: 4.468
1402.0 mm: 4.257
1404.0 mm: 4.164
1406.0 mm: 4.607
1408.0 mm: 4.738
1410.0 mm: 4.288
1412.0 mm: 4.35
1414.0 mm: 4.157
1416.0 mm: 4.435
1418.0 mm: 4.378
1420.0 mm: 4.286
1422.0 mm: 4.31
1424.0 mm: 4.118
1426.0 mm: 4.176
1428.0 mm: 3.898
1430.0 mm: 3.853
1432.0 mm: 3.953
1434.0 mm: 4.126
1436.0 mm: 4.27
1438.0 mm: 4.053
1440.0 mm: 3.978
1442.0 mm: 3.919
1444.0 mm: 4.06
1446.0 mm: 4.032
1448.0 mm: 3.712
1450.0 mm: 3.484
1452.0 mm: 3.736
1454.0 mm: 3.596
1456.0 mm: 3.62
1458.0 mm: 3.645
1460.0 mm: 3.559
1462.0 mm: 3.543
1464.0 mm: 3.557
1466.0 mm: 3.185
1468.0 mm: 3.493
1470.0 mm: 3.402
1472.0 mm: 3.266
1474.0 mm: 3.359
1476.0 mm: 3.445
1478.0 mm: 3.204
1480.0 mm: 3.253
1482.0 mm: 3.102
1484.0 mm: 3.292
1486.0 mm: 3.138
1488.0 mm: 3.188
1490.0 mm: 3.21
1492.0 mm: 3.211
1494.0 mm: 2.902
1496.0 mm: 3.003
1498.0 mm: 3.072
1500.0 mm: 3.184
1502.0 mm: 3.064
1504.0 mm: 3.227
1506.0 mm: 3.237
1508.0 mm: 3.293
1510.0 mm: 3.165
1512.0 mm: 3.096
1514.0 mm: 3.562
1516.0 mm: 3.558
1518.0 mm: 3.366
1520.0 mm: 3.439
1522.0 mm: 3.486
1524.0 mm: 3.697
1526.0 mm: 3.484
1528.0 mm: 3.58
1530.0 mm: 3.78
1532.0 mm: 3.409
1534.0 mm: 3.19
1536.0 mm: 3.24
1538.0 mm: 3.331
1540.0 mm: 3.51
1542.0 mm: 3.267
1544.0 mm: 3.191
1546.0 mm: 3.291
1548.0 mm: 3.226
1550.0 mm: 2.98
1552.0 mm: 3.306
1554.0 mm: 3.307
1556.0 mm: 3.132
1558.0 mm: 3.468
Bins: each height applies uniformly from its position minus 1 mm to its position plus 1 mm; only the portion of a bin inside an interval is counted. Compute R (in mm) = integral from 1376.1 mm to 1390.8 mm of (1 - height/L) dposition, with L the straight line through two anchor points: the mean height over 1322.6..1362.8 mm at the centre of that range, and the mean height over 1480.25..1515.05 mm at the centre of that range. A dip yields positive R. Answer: 2.5 mm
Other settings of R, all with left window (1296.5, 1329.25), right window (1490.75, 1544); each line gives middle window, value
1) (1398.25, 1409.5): -3.2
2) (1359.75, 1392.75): 3.9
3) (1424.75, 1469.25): -5.0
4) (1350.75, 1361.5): -1.1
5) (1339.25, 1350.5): -4.1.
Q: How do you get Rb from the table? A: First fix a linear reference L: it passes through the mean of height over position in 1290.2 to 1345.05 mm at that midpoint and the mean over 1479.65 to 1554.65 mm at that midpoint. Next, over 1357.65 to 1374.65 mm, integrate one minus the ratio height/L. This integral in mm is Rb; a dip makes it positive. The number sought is 5.0 mm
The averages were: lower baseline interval 4.13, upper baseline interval 3.29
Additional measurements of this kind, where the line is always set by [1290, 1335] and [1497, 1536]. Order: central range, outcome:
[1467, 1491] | 1.3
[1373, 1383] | 2.6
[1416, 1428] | -2.0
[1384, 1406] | -3.0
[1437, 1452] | -1.3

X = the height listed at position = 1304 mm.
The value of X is 4.298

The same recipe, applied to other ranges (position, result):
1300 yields 4.927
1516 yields 3.558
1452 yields 3.736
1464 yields 3.557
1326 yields 4.275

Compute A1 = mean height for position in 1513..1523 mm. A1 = 3.48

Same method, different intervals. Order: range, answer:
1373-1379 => 2.59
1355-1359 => 3.82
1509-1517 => 3.35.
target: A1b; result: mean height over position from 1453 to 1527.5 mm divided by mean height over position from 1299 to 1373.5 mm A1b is 0.9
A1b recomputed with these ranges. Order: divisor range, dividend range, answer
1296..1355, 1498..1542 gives 0.81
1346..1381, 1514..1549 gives 1.03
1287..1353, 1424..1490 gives 0.86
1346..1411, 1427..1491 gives 0.97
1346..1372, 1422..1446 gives 1.14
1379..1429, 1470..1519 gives 0.78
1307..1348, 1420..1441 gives 1.03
